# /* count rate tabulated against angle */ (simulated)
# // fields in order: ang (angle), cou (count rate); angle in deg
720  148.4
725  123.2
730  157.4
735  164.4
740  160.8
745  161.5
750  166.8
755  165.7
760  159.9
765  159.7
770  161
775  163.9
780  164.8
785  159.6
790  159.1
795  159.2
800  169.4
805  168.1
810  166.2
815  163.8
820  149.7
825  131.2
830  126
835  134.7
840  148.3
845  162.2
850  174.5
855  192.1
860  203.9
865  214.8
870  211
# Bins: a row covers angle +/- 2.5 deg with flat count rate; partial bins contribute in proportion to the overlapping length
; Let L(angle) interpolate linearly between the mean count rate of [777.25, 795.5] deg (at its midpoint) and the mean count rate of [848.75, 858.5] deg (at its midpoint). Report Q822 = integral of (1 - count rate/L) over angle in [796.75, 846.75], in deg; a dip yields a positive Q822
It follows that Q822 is 6.3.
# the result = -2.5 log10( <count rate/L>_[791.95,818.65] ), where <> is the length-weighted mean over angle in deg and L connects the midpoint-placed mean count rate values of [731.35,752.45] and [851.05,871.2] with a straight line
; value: 0.12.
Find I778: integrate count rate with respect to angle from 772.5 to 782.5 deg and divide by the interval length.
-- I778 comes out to 164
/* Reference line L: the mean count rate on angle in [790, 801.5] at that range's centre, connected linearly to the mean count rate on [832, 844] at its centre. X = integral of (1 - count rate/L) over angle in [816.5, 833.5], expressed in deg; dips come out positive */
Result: 1.40 deg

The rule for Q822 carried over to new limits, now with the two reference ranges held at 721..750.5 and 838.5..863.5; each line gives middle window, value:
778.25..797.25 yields 0.6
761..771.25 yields 0.0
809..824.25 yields 1.4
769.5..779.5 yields 0.0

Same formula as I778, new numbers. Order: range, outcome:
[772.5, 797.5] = 161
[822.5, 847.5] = 140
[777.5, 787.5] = 162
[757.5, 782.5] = 162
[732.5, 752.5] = 163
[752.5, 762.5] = 163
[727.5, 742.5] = 161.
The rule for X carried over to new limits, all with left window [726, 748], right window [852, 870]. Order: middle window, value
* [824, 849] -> 6.67 deg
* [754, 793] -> 2.32 deg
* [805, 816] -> 1.16 deg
